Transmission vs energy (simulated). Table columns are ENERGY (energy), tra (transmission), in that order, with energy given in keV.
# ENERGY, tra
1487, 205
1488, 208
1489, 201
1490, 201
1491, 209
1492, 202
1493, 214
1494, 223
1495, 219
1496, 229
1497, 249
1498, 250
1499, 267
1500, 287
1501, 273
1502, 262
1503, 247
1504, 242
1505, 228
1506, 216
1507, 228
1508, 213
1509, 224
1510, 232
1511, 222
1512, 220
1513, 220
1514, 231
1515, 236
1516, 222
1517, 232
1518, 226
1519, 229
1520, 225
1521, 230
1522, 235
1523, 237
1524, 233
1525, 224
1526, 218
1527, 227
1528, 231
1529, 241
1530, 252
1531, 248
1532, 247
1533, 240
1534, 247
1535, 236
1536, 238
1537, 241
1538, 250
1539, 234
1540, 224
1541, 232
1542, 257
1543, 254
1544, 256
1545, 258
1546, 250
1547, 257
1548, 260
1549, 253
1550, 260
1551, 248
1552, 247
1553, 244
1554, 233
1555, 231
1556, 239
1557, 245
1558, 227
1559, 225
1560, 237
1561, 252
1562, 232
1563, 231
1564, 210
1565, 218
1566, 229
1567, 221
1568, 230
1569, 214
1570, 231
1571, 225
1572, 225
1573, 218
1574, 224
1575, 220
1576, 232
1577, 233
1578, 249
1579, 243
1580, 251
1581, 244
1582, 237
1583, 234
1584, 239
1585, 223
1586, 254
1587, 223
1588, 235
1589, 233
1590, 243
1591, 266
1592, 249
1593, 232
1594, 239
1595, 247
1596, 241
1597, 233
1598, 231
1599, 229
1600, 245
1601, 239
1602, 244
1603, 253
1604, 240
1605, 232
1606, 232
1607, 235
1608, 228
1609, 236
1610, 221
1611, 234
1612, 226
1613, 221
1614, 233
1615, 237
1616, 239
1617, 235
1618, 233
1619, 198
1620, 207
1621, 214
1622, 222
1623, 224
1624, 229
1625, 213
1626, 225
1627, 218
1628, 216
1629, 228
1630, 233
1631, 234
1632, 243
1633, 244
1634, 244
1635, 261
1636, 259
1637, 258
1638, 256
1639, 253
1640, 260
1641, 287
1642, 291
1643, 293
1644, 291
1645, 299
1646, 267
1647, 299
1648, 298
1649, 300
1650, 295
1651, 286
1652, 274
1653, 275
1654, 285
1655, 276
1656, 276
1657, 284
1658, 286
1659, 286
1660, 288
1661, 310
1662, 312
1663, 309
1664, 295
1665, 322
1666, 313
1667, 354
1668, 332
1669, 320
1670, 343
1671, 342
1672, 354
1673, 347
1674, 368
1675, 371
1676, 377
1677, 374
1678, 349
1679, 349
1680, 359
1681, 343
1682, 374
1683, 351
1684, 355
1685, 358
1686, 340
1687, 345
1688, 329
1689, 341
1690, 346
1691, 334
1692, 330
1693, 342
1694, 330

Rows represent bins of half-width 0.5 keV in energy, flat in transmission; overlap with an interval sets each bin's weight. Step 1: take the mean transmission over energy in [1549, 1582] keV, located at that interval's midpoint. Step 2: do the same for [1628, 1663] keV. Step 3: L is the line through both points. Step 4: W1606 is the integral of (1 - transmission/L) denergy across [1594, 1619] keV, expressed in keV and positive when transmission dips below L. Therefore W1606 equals 1.9 keV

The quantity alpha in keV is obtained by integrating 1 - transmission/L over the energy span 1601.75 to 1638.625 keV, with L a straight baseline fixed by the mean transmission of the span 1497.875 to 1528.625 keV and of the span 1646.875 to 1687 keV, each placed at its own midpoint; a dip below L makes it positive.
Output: 7.9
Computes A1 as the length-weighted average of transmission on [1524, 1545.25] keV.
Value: 240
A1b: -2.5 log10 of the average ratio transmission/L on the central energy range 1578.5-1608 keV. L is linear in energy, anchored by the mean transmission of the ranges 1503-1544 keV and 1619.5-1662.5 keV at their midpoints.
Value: 0.05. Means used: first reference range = 234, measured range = 239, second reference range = 263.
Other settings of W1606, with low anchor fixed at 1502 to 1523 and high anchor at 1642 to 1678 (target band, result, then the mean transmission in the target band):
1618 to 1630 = 2.99 keV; 219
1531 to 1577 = 2.61 keV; 237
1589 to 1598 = 1.05 keV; 242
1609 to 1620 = 2.27 keV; 227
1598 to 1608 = 1.50 keV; 238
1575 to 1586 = 1.18 keV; 238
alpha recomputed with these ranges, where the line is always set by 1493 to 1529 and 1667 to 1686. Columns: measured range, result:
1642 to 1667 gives 3.2 keV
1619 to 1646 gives 6.4 keV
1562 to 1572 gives 1.8 keV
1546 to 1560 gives 1.1 keV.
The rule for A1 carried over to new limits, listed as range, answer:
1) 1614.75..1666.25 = 263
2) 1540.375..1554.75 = 250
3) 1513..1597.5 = 237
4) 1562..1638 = 233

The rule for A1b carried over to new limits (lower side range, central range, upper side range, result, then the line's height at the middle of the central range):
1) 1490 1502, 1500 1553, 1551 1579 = -0.019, 235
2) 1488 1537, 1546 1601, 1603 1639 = -0.020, 232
